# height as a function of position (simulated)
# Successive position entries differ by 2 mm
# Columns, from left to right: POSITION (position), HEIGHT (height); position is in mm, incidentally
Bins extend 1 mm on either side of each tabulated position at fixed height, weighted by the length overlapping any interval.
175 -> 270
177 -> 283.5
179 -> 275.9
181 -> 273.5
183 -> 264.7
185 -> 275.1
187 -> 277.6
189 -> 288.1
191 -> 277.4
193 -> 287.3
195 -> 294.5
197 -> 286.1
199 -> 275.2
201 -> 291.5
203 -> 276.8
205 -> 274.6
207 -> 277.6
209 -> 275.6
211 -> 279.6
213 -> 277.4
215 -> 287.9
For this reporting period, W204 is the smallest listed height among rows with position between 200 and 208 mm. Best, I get 274.6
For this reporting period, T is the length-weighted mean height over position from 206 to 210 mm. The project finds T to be 277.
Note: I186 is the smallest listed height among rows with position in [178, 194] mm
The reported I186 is 264.7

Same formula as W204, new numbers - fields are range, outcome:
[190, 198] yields 277.4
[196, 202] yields 275.2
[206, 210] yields 275.6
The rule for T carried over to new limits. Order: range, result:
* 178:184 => 271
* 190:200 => 284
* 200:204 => 284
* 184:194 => 281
